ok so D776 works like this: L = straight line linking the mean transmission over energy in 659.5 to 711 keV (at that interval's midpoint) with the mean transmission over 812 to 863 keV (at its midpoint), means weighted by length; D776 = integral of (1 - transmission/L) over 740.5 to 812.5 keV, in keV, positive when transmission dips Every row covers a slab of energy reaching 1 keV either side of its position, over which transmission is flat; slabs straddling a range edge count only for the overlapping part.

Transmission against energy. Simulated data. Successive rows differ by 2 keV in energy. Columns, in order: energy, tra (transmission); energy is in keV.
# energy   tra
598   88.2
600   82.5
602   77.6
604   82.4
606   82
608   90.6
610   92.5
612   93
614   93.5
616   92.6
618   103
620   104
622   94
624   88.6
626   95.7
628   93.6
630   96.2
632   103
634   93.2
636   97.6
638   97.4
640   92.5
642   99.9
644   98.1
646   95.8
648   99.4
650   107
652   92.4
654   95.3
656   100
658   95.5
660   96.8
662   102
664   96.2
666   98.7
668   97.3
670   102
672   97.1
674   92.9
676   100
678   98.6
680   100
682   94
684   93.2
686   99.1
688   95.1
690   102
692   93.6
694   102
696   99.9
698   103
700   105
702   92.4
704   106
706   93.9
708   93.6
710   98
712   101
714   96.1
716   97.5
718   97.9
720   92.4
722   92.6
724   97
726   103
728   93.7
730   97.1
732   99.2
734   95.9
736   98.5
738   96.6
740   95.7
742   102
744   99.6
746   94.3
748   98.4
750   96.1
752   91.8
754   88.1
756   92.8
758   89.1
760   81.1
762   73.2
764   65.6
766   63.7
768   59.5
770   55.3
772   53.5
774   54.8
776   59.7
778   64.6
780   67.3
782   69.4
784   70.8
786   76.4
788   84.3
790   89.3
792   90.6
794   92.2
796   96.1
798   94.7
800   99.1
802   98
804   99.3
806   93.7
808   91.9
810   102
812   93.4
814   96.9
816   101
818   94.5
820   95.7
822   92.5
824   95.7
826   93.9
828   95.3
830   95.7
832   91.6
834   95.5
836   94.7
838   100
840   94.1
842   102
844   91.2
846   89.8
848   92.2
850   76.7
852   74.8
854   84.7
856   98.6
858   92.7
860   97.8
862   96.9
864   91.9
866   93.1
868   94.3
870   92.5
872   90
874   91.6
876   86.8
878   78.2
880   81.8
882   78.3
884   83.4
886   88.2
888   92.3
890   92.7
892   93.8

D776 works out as 9.2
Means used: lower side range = 98.2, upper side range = 93.4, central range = 83.1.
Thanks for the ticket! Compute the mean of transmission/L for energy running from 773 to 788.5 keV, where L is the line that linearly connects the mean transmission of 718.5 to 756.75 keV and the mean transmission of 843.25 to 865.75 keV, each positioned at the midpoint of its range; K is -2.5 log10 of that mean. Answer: 0.35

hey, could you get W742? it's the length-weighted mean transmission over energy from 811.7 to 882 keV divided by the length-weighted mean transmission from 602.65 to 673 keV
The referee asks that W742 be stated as 0.96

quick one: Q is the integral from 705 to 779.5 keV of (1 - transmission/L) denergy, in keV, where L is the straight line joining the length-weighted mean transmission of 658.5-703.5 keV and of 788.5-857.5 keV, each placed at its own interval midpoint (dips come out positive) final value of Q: 7.3 keV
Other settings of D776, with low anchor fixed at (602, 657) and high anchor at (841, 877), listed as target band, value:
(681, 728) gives -2.0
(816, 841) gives -1.0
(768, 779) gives 4.1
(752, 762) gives 0.7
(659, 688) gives -1.0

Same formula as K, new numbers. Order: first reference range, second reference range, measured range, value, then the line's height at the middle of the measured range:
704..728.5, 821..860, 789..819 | -0.02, 93.7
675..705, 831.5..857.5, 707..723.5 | 0.02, 97.7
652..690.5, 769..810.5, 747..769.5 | 0.06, 85.3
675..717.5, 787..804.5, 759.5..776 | 0.45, 94.9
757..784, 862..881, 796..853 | -0.20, 78.5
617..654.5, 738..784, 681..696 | -0.09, 89.2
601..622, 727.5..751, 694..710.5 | -0.04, 95.6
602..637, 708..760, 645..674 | -0.04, 94.2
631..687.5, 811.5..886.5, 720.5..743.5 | -0.02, 95.3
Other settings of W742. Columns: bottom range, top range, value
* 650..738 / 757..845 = 0.87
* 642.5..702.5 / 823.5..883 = 0.93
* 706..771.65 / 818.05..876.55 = 1.03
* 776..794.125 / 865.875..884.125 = 1.13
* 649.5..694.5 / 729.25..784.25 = 0.83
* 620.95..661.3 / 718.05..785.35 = 0.86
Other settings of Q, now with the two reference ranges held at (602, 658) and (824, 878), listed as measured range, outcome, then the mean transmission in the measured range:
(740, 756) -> -0.37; 95.6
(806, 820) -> -0.57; 96.3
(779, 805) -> 1.71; 86.7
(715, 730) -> -0.41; 96.4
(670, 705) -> -1.61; 98.6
